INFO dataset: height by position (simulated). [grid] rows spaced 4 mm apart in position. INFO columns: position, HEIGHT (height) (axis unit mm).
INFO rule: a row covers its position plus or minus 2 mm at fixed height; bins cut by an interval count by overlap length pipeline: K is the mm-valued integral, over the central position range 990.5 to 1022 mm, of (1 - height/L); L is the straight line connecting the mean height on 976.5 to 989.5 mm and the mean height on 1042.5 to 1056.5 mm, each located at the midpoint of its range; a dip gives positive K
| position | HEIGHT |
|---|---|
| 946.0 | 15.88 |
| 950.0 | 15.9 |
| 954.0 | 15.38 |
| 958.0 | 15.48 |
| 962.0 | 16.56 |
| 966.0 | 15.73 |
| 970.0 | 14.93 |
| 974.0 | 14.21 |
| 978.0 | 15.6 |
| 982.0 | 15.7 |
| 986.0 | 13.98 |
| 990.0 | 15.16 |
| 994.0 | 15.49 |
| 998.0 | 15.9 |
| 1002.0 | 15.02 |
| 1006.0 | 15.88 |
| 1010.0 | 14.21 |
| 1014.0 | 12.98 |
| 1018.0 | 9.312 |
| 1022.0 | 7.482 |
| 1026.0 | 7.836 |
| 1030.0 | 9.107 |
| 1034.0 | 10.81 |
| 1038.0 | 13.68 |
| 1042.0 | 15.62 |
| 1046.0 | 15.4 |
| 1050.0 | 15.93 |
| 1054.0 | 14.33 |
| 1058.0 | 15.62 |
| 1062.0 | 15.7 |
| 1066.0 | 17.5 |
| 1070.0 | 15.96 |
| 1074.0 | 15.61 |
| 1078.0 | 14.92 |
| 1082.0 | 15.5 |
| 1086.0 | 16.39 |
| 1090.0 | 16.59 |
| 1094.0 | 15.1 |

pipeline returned 2.9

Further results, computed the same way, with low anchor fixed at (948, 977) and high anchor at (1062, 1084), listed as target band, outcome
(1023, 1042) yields 6.00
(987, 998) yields 0.19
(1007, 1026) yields 5.75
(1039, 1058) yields 0.63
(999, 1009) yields 0.16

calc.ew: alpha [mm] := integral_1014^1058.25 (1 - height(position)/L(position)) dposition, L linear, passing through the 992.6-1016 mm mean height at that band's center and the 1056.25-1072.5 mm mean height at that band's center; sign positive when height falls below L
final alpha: 9.8 mm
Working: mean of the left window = 14.9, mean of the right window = 16.2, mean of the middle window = 12.2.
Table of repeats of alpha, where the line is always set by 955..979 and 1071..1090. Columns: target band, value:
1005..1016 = 0.9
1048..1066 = 0.0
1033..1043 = 1.4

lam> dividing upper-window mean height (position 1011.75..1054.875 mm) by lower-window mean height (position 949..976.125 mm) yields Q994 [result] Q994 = 0.78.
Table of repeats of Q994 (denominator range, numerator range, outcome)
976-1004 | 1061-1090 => 1.05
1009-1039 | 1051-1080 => 1.50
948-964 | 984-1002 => 0.96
